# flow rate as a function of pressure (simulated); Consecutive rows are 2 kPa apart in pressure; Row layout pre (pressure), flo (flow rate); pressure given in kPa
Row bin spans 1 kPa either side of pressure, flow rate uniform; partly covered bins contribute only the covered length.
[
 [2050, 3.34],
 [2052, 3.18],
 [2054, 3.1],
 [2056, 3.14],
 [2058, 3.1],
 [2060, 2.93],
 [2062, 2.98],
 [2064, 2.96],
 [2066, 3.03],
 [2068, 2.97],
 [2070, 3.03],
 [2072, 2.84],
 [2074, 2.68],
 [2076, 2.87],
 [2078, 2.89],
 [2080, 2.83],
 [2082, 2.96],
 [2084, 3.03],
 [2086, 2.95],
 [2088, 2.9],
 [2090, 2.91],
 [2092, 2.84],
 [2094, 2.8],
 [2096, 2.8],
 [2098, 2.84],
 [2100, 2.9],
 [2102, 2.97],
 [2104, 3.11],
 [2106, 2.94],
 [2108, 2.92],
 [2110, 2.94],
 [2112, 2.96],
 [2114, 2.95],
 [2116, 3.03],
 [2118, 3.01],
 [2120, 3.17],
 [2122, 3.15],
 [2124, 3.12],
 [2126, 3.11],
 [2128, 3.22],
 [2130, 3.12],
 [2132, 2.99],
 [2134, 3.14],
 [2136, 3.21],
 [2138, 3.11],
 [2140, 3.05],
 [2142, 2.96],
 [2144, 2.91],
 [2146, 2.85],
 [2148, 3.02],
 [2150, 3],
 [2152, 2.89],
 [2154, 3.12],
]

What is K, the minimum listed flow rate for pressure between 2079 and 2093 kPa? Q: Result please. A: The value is 2.83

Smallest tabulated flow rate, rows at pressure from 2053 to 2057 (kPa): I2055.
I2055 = 3.1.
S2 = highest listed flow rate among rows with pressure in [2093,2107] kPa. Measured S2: 3.11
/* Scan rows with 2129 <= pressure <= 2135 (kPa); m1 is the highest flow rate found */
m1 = 3.14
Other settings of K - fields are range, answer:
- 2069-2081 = 2.68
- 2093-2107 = 2.8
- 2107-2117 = 2.92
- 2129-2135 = 2.99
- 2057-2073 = 2.84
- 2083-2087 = 2.95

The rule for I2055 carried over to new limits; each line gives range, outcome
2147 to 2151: 3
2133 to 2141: 3.05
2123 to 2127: 3.11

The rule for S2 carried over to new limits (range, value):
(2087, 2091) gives 2.91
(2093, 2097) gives 2.8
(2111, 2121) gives 3.17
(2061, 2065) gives 2.98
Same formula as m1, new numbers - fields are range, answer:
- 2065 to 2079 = 3.03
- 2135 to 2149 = 3.21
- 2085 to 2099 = 2.95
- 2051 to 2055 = 3.18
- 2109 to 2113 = 2.96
